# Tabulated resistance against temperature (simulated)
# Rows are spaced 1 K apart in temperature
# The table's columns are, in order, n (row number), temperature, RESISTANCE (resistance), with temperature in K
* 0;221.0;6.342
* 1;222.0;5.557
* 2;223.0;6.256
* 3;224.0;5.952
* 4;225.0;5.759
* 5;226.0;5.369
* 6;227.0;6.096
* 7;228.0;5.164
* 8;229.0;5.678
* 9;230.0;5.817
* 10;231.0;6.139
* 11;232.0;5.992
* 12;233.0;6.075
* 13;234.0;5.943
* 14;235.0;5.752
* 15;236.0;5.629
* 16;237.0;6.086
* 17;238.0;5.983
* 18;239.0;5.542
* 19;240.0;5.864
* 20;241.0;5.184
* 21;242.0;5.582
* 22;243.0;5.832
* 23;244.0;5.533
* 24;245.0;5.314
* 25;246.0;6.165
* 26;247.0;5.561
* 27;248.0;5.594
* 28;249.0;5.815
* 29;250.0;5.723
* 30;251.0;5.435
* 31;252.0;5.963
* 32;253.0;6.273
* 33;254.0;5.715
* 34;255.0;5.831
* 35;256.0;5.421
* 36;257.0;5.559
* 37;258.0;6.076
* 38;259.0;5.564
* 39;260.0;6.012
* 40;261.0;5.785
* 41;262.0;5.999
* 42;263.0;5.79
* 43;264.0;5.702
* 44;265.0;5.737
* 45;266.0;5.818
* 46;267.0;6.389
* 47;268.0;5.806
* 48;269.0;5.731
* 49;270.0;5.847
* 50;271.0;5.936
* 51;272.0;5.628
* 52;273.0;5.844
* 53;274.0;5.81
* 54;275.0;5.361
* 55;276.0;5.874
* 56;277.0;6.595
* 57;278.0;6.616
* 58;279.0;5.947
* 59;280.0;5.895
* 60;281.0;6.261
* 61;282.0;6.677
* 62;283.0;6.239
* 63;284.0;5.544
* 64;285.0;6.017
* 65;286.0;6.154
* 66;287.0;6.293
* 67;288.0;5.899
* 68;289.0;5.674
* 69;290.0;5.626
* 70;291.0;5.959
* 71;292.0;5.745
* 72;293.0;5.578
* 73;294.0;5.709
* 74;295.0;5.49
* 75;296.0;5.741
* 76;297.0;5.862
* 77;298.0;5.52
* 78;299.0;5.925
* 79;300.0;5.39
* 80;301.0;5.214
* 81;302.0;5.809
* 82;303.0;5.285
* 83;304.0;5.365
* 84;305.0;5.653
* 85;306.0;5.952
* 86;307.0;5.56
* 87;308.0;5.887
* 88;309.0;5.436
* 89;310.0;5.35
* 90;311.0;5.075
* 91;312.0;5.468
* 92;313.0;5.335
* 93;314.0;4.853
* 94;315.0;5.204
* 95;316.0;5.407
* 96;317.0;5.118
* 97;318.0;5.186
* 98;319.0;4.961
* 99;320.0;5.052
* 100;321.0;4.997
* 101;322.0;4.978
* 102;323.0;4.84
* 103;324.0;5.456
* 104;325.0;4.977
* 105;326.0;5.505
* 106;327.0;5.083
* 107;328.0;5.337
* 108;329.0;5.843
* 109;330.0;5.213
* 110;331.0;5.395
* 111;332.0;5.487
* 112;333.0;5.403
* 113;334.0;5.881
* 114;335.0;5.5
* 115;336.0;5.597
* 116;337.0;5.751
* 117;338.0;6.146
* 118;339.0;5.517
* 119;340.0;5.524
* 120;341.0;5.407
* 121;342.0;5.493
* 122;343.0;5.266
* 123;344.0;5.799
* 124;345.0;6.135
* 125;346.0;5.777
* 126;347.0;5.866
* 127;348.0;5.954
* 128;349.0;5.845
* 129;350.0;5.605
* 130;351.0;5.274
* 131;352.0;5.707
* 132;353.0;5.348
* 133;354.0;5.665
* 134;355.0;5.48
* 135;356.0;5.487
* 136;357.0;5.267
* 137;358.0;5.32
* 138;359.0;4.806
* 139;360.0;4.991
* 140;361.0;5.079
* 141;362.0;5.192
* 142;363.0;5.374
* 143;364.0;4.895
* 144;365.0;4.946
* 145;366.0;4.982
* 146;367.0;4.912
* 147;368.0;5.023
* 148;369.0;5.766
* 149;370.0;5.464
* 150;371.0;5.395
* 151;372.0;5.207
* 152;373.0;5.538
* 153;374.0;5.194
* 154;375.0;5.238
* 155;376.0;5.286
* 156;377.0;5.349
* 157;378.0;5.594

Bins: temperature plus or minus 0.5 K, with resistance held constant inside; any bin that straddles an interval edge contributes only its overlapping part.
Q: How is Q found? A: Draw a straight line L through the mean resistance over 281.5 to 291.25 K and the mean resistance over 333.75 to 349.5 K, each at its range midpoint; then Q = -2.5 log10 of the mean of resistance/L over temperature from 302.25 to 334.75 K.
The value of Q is 0.10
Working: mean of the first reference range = 6.01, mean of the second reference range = 5.71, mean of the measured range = 5.33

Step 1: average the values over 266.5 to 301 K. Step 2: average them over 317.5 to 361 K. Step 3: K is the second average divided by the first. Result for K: 0.92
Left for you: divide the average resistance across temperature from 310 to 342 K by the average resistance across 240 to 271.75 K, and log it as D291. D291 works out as 0.9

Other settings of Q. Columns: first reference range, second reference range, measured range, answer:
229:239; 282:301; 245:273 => 0.01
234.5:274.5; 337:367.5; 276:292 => -0.07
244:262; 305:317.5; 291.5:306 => -0.03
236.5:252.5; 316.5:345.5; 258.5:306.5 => -0.05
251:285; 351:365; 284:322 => 0.03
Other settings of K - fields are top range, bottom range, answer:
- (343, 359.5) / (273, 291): 0.93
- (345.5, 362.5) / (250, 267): 0.94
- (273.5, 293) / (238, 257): 1.05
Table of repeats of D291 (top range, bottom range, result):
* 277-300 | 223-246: 1.03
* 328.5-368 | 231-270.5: 0.94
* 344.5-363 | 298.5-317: 1.01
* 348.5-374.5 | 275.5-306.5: 0.90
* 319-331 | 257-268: 0.89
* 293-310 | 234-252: 0.98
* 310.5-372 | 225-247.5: 0.94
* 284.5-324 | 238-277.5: 0.95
